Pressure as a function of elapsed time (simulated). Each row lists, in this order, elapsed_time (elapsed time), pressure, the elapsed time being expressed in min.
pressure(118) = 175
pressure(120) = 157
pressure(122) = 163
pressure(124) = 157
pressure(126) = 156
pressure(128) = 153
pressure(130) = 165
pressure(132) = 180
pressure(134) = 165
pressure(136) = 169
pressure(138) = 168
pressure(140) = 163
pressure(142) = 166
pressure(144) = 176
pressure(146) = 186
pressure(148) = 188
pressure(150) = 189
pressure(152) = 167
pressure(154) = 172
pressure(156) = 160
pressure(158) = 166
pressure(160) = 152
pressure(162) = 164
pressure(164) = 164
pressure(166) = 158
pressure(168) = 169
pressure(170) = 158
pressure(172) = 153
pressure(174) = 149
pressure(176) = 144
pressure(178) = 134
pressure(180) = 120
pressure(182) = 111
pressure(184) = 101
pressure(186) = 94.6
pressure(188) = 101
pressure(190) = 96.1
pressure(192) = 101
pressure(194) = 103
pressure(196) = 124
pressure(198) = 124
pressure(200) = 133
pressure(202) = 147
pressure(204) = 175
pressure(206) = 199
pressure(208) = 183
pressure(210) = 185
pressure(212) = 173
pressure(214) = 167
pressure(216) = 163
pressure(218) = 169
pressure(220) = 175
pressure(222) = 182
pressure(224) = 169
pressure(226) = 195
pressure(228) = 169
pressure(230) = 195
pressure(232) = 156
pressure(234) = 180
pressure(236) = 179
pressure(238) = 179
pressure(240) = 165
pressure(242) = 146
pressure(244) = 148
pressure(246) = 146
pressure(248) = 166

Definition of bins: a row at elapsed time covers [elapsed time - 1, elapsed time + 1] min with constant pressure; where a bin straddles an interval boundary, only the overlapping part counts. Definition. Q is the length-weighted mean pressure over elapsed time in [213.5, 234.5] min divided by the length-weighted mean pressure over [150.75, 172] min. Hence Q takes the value 1.07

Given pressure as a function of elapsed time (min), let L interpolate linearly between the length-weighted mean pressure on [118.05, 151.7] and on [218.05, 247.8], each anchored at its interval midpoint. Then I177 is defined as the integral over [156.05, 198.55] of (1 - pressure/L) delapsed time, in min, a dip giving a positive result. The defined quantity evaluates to 9.0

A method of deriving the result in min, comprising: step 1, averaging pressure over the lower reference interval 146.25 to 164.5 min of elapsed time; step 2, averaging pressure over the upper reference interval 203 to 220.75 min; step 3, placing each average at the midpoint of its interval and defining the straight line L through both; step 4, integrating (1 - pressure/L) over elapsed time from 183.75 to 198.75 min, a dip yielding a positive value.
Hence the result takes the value 5.9 min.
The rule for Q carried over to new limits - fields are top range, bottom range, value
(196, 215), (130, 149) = 0.94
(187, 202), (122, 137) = 0.70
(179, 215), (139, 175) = 0.81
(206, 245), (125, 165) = 1.03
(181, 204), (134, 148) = 0.67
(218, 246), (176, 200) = 1.52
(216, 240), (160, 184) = 1.21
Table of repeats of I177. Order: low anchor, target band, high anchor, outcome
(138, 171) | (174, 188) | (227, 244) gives 4.2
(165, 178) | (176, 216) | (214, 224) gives 6.6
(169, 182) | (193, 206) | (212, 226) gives 1.6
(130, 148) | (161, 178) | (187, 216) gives 0.3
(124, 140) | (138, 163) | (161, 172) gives -1.2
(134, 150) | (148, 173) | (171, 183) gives -1.9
